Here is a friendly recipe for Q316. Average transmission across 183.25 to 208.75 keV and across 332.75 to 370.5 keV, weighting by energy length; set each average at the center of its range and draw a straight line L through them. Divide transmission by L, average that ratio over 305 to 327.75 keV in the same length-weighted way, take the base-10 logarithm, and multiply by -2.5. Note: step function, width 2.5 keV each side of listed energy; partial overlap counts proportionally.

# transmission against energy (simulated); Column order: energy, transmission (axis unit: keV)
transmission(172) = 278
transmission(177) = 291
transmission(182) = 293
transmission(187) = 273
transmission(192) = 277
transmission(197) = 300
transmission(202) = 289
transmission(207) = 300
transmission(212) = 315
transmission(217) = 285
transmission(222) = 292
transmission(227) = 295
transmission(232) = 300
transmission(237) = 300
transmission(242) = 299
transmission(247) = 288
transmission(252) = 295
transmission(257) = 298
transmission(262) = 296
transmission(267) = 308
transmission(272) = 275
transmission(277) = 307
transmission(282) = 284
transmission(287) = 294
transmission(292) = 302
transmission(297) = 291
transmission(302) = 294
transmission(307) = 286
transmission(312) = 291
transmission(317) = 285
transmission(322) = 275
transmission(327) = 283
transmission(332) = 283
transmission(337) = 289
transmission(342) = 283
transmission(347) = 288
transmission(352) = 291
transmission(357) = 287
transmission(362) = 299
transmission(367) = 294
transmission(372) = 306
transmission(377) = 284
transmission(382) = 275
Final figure 0.02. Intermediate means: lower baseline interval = 288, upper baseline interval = 290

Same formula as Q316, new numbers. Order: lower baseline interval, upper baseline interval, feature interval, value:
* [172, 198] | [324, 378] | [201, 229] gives -0.04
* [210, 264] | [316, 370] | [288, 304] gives -0.02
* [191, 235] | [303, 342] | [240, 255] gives -0.01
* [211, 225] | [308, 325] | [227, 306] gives -0.02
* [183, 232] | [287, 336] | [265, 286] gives -0.01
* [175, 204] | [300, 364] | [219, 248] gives -0.03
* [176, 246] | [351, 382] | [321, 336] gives 0.04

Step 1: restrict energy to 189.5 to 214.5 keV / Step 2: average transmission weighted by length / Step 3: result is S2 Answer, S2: 296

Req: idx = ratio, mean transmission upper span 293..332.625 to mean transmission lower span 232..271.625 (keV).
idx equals 0.97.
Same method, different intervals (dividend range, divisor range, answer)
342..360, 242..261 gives 0.98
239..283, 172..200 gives 1.03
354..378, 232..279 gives 0.99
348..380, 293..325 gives 1.02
